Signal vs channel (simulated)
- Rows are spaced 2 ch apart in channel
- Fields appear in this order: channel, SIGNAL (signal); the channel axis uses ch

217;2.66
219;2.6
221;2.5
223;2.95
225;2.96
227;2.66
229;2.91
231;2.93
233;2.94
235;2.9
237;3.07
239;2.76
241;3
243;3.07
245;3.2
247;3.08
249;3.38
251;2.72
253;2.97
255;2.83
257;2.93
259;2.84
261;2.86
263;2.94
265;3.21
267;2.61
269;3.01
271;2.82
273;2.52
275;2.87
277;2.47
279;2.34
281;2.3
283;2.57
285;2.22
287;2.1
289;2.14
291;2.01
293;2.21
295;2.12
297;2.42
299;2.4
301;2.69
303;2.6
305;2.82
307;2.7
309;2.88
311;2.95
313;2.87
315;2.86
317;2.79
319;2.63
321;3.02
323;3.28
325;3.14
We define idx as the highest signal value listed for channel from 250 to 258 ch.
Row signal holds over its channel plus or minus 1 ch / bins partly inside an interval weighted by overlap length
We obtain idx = 2.97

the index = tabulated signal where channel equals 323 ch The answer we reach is 3.28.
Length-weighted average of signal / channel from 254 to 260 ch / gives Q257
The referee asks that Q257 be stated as 2.87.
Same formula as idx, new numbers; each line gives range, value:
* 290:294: 2.21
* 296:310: 2.88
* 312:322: 3.02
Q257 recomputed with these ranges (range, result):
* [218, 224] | 2.68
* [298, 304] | 2.56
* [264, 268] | 2.91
